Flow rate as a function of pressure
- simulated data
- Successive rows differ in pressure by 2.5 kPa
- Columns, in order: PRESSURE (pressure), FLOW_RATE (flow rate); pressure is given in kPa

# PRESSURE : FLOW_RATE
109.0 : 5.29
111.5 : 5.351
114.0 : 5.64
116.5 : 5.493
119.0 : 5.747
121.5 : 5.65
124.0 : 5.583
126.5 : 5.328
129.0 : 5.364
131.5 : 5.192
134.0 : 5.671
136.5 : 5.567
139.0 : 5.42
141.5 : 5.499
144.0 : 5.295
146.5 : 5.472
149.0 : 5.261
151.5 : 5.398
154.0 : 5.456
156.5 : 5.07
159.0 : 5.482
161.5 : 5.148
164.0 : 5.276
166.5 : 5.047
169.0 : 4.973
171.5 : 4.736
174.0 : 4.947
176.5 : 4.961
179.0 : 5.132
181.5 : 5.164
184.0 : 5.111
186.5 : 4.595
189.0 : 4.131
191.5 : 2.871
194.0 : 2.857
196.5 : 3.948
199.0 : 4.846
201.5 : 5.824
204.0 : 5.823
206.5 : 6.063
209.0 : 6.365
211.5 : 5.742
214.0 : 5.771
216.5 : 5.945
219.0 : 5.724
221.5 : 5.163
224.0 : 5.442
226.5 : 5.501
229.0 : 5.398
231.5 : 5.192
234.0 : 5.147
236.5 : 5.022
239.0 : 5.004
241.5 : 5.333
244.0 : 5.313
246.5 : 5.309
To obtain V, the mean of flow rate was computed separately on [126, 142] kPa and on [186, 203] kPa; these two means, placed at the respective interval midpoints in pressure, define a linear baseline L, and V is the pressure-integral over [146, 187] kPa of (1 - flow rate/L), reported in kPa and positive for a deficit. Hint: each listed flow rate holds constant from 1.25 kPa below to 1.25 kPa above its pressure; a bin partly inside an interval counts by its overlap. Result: -3.4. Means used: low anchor 5.44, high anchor 4.16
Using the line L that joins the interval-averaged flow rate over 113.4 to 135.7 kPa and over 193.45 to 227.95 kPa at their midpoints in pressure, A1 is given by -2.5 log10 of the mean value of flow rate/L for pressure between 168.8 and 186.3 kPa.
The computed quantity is 0.10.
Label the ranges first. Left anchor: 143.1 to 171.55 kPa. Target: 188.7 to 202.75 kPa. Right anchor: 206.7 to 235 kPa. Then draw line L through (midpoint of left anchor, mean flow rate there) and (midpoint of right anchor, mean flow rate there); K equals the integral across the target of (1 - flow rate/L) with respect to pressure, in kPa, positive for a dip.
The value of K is 3.6 kPa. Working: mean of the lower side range 5.24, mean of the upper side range 5.6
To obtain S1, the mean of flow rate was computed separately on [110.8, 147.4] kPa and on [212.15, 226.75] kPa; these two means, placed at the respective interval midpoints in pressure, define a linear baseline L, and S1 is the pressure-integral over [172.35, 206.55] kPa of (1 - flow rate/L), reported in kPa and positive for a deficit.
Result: 5.4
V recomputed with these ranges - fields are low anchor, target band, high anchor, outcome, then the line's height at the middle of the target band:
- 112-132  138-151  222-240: 0.15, 5.45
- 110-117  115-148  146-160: -0.36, 5.42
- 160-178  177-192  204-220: 2.05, 5.35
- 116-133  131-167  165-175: -1.21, 5.19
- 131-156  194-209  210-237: 0.76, 5.46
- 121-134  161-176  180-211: 0.17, 5.07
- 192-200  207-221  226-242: -4.55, 4.45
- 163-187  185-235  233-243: -0.40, 5.07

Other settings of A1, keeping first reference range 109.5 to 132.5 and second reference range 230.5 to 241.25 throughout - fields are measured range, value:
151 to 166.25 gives 0.015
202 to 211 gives -0.160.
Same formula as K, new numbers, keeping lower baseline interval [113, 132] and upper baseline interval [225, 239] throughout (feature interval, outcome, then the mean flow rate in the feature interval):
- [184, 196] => 3.5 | 3.79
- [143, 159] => 0.3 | 5.34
